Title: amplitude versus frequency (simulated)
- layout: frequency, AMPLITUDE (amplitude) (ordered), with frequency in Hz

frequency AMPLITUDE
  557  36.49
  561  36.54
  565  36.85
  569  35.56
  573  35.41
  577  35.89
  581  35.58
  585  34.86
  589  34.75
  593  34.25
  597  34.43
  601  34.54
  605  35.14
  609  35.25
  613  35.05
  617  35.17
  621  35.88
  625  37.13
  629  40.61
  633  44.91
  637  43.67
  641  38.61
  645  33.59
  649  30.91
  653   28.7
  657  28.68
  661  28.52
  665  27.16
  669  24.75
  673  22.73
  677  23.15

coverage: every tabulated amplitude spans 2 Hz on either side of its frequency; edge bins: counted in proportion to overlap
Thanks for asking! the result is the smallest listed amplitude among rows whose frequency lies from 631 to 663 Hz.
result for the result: 28.52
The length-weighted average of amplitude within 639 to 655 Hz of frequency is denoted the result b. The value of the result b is 33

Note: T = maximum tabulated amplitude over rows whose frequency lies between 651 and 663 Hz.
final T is 28.7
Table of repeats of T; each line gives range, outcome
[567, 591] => 35.89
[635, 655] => 43.67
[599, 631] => 40.61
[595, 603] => 34.54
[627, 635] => 44.91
